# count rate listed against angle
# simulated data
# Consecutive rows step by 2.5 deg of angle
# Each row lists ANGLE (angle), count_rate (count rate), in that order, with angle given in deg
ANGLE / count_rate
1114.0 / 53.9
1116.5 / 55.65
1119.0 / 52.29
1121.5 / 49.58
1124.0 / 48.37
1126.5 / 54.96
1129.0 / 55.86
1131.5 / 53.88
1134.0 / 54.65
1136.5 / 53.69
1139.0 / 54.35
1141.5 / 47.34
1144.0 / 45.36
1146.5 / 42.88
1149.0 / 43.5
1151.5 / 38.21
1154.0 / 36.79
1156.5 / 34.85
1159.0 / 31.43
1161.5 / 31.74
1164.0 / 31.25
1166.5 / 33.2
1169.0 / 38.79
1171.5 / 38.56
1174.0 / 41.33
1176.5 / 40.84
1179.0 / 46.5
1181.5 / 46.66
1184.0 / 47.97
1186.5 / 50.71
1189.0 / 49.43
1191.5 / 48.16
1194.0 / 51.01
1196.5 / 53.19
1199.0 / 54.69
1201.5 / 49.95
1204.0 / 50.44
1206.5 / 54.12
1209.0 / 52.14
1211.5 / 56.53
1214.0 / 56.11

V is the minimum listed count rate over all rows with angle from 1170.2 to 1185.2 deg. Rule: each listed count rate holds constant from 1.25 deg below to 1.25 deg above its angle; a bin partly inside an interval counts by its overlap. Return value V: 38.56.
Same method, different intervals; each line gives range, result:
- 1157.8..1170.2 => 31.25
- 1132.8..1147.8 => 42.88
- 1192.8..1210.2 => 49.95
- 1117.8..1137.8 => 48.37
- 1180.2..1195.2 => 46.66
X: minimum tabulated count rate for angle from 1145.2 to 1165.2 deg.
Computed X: 31.25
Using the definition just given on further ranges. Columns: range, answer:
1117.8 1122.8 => 49.58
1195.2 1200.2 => 53.19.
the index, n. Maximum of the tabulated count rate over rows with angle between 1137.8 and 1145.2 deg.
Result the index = 54.35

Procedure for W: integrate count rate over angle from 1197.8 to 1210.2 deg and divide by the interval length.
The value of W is 52.3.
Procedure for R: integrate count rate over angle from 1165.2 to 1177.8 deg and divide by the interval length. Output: 38.5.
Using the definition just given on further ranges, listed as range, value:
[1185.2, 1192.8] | 49.4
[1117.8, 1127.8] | 51.3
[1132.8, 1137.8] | 54.2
